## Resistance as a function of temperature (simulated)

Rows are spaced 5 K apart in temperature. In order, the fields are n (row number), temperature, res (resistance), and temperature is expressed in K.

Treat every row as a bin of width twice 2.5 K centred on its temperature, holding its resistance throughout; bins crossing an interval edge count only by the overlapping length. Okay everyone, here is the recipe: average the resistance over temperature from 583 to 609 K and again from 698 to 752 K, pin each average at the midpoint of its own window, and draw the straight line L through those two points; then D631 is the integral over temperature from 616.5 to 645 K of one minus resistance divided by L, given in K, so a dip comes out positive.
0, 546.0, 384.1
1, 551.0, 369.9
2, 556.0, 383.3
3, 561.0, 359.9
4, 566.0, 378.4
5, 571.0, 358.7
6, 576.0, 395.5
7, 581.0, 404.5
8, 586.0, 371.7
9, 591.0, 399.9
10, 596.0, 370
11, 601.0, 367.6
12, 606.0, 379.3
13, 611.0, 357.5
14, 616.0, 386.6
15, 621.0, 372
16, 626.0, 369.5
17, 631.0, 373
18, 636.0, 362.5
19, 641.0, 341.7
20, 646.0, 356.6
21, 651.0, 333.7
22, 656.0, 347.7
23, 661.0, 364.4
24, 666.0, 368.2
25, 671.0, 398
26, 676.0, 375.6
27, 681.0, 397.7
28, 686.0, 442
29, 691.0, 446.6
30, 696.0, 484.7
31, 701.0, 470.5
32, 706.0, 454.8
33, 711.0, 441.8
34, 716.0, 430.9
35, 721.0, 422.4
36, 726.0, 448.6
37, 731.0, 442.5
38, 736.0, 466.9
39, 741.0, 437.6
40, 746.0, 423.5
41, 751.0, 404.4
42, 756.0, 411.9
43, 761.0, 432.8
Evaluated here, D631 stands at 2.2 K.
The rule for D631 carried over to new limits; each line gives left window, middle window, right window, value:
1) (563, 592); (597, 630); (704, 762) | 2.0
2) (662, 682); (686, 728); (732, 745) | -3.4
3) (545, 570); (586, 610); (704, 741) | 0.8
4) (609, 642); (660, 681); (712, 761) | 0.7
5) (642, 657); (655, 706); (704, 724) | -3.0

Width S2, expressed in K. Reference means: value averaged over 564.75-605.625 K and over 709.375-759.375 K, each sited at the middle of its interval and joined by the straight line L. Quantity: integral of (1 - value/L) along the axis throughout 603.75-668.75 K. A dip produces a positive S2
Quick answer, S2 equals 5.8 K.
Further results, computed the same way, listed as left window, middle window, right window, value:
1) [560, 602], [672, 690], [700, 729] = 0.8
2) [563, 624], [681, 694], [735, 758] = -0.9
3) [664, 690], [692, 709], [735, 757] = -2.4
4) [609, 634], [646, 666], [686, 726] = 2.6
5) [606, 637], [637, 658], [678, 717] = 2.7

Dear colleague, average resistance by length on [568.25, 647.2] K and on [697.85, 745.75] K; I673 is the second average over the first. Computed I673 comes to 1.2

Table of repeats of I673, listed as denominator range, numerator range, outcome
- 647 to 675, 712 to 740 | 1.22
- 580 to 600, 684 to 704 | 1.20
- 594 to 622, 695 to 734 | 1.20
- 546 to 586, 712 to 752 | 1.15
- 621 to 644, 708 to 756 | 1.20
